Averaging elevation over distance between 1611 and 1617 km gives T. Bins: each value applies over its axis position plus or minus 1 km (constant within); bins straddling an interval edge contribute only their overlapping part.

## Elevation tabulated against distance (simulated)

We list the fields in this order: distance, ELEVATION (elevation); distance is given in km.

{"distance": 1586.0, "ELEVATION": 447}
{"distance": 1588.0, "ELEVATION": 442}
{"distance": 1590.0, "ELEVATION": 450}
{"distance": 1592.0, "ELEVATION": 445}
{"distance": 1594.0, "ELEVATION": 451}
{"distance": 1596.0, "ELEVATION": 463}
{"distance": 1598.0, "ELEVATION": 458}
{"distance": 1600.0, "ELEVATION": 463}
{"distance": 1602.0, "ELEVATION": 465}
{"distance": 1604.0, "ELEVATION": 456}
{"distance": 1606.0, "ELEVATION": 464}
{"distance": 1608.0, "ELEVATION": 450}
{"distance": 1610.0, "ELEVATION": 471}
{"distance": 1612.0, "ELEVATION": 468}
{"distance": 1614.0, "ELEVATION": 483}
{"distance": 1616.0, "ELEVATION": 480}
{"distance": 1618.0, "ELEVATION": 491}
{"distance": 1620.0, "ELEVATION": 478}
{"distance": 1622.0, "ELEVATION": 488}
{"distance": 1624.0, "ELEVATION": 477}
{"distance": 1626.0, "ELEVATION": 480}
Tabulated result 477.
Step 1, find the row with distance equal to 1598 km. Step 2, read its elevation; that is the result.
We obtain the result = 458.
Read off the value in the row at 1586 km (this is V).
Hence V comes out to 447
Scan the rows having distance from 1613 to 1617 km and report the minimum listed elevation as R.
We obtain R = 480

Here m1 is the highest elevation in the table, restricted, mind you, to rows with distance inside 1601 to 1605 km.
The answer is 465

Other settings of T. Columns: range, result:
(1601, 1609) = 459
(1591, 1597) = 453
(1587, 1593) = 446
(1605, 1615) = 467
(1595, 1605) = 461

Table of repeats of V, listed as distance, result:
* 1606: 464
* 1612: 468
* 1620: 478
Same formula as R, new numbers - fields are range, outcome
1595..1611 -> 450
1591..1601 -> 445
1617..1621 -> 478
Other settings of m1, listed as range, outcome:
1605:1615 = 483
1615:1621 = 491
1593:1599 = 463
